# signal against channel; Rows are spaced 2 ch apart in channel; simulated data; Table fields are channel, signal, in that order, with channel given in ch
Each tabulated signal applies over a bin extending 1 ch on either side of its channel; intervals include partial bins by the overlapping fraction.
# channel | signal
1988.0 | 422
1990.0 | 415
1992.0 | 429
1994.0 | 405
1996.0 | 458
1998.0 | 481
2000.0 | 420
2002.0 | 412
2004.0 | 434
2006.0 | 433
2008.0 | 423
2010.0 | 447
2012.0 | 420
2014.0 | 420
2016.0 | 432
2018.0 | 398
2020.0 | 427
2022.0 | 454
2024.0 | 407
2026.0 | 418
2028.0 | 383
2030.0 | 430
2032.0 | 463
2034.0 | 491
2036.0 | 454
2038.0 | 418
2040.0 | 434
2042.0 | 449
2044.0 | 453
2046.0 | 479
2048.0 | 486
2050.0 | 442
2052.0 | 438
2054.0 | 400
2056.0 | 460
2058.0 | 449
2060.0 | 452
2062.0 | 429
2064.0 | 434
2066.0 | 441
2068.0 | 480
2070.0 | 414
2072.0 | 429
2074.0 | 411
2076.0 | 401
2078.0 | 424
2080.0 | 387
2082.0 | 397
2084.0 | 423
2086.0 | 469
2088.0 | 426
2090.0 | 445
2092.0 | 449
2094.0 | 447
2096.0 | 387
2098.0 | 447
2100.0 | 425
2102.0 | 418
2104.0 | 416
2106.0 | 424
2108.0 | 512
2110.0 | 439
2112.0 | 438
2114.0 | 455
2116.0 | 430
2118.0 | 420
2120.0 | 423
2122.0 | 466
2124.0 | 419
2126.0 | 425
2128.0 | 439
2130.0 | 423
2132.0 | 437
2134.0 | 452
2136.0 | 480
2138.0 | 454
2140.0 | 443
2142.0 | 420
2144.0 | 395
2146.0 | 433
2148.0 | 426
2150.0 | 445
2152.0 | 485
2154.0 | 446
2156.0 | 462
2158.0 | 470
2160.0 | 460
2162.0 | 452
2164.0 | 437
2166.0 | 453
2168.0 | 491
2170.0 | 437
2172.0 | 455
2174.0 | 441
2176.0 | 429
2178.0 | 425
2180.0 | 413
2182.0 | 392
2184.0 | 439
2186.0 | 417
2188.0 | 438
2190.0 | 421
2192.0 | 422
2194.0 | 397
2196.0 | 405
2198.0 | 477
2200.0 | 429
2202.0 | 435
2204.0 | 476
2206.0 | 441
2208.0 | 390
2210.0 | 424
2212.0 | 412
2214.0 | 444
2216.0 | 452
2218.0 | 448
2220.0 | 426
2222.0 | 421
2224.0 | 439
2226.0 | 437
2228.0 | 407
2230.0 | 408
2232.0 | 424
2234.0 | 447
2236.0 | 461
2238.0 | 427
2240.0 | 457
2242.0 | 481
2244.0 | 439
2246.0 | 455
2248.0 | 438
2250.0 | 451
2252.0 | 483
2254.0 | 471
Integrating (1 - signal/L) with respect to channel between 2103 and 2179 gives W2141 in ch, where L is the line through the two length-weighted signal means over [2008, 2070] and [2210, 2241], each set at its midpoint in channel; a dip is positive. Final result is -1.3 ch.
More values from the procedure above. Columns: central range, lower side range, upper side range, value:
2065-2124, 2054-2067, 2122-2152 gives 1.0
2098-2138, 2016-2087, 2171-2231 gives -0.7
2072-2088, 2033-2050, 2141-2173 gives 1.3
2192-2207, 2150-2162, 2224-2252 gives 0.5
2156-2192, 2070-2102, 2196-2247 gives -0.6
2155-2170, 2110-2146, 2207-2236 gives -0.9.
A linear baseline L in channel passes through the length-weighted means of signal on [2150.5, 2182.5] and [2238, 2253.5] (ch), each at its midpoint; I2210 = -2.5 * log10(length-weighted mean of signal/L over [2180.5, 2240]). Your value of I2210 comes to 0.06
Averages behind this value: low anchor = 448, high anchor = 456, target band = 430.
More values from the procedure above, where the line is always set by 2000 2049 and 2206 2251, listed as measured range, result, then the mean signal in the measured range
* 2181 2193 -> 0.04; 422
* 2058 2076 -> 0.00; 435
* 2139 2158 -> -0.01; 441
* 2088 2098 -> 0.01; 433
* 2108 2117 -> -0.03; 448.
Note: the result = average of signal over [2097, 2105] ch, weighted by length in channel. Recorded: 426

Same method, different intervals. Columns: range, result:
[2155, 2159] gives 466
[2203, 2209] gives 436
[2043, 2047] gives 466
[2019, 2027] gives 426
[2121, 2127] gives 437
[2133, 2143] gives 450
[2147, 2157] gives 453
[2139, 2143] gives 432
